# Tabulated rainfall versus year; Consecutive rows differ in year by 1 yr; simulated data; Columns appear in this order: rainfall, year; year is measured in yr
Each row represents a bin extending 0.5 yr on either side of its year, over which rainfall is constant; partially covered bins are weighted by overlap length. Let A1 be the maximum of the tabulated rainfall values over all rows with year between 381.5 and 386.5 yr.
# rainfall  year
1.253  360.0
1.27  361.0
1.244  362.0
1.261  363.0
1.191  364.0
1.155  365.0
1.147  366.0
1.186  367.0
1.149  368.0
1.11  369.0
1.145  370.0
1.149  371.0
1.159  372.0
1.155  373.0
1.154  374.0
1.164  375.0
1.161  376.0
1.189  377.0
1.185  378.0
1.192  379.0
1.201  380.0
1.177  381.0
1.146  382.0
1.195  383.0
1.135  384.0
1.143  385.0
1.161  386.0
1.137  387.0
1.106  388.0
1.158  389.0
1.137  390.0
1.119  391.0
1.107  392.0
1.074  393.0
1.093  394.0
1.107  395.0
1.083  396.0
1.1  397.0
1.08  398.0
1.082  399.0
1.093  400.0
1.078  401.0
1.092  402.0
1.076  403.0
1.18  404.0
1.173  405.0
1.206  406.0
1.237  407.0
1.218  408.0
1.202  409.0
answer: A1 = 1.195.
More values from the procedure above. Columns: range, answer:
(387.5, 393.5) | 1.158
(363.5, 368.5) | 1.191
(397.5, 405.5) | 1.18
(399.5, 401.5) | 1.093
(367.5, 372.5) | 1.159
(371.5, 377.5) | 1.189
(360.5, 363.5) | 1.27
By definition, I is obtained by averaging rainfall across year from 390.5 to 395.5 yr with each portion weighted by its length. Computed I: 1.1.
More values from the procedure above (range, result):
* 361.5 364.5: 1.23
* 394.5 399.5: 1.09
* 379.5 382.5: 1.17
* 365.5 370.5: 1.15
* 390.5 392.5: 1.11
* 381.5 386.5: 1.16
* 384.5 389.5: 1.14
